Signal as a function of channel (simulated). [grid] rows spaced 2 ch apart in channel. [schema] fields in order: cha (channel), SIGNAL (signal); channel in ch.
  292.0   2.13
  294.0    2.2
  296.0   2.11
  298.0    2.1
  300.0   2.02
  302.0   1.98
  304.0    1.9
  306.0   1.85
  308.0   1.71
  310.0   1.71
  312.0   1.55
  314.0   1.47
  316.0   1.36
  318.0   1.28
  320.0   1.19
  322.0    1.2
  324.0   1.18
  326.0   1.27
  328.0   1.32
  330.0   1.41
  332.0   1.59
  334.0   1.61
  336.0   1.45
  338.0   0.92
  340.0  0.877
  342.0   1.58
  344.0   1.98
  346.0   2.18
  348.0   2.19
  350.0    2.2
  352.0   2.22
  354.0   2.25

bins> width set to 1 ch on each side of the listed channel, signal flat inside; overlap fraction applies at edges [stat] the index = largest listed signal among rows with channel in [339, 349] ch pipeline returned 2.19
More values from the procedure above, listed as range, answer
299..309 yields 2.02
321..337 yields 1.61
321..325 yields 1.2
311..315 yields 1.55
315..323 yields 1.36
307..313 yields 1.71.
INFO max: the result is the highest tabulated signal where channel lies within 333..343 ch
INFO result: 1.61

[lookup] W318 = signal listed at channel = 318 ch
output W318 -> 1.28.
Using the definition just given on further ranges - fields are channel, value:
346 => 2.18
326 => 1.27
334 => 1.61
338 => 0.92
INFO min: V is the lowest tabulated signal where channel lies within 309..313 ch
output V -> 1.55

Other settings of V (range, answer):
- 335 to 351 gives 0.877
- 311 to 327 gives 1.18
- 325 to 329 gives 1.27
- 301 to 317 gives 1.36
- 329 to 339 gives 0.92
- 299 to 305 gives 1.9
